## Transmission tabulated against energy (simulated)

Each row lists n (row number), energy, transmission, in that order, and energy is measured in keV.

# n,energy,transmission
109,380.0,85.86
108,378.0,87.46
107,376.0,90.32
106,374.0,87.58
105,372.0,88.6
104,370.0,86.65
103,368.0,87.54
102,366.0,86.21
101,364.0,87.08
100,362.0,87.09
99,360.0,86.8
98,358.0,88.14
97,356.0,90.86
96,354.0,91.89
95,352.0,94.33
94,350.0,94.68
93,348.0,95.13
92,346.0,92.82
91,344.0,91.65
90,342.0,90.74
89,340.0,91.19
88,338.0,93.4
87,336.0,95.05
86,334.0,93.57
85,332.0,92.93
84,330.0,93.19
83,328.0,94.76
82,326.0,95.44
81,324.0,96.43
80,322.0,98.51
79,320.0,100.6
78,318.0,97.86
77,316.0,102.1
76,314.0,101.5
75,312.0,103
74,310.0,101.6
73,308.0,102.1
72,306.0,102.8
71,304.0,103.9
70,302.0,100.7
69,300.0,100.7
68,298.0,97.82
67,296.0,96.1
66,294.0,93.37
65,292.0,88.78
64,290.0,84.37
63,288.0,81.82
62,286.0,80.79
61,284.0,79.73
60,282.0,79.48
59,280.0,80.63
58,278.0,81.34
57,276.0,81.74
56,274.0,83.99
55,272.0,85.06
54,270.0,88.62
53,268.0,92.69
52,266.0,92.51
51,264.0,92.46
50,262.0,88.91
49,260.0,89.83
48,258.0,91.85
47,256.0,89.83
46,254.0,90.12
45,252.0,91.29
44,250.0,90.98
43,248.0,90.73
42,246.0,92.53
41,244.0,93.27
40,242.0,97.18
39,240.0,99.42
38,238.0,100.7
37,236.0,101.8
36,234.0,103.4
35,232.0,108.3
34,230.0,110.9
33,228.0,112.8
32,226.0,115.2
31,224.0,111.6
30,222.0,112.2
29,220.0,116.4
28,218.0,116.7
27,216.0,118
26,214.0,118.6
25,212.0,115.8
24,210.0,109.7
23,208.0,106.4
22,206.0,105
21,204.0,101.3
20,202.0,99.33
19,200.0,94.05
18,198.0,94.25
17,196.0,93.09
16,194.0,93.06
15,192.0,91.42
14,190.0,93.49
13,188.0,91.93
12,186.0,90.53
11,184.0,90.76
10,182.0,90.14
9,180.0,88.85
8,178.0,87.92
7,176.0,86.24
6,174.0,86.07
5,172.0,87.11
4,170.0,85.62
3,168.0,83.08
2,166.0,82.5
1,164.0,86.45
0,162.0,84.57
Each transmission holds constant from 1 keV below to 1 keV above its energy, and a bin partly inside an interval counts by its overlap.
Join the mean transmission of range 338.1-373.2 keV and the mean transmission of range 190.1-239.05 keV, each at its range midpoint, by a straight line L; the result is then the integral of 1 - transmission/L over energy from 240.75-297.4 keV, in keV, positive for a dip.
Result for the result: 6.6 keV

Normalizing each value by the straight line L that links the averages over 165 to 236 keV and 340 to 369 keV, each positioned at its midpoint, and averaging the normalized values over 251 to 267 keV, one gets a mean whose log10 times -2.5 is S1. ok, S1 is 0.06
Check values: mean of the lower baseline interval 99.8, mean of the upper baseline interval 90.4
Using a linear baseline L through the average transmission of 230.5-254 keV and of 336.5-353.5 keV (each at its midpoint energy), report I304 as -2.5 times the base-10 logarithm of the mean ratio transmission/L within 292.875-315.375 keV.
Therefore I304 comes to -0.06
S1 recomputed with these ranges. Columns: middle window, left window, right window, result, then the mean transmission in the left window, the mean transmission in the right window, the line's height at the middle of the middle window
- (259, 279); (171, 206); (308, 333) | 0.10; 92.1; 98.3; 95.9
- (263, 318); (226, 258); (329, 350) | 0.04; 98.5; 93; 95.8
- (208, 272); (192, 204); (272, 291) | -0.15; 95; 81.7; 88.3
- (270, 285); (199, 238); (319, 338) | 0.23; 109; 95.5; 102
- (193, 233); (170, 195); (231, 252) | -0.15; 89.6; 97.5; 93.7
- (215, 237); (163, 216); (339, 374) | -0.19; 94.8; 90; 93.7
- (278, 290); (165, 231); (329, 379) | 0.17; 99.4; 90.6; 94.5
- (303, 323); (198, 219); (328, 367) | -0.06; 108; 91.5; 95.5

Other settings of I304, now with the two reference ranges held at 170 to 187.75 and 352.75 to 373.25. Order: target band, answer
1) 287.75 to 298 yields -0.02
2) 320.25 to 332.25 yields -0.09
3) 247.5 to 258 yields -0.03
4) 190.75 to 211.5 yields -0.12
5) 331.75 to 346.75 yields -0.05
